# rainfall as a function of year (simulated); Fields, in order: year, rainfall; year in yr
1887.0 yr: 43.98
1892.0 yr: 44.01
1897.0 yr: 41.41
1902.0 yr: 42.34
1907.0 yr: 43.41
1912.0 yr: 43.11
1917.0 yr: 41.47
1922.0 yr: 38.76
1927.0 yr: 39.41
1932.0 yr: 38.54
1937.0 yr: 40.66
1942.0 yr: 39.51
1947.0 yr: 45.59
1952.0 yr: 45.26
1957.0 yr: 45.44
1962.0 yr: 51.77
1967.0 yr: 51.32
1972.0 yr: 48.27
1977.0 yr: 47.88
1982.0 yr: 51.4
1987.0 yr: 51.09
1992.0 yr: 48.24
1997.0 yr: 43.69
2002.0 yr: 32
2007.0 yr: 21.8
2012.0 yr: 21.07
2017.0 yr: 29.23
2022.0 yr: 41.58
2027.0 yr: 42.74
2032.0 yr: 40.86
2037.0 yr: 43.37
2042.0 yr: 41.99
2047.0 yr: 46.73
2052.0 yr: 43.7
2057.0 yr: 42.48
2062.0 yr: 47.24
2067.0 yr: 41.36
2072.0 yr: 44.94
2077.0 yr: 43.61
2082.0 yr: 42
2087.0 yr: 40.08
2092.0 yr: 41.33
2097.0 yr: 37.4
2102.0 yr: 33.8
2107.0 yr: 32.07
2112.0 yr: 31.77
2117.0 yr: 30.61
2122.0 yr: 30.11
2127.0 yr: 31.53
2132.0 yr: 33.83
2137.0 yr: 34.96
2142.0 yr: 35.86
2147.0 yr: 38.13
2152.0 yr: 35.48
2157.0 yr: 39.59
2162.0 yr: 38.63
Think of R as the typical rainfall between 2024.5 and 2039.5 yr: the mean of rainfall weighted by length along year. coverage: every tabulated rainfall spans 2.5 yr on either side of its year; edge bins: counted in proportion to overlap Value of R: 42.3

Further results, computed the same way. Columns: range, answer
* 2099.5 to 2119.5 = 32.1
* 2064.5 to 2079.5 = 43.3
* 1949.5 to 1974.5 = 48.4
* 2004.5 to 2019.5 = 24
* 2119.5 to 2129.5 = 30.8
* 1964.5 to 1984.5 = 49.7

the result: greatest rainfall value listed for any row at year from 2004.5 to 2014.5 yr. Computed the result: 21.8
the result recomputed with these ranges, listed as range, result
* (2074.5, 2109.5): 43.61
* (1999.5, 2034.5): 42.74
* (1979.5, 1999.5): 51.4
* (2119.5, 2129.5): 31.53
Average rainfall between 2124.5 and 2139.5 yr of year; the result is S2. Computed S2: 33.4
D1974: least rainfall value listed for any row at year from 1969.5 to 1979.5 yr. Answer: 47.88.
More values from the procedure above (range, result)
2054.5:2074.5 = 41.36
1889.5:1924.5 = 38.76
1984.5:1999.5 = 43.69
